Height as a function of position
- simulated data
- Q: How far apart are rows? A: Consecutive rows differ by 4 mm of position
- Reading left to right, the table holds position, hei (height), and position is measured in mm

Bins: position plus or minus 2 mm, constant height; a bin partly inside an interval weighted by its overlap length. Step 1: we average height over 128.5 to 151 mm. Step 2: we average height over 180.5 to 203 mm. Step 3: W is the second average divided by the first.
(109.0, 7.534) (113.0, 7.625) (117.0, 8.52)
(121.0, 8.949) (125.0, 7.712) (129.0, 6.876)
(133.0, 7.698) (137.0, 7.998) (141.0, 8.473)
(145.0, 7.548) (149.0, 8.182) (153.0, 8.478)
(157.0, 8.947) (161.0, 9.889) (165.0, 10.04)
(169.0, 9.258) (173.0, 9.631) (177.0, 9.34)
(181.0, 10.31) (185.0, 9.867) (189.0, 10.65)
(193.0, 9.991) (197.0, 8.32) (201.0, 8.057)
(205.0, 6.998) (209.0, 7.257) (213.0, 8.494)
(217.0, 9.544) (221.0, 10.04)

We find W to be 1.21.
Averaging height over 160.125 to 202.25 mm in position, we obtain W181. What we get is 9.6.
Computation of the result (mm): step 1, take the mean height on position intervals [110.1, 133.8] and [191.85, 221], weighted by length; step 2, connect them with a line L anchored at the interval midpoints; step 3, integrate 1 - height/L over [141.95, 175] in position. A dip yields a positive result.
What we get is -3.4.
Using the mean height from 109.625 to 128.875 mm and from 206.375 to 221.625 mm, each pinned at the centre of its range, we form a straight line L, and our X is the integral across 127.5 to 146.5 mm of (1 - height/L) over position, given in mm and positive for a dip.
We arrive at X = 0.9 mm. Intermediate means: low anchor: 8.02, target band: 7.75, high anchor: 8.65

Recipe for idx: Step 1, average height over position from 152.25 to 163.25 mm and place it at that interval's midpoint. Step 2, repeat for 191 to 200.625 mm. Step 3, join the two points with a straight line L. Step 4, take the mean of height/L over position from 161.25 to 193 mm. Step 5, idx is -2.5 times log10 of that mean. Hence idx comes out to -0.09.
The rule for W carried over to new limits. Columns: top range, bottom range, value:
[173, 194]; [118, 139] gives 1.27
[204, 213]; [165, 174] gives 0.78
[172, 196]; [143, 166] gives 1.13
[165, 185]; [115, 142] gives 1.21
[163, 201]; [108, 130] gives 1.21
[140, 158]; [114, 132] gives 1.04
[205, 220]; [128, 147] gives 1.08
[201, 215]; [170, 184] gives 0.79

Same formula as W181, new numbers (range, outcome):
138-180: 8.99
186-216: 8.62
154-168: 9.52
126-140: 7.61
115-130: 8.09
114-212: 8.69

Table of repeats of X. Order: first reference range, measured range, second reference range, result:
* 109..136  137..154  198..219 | -0.4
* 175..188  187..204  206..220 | 0.3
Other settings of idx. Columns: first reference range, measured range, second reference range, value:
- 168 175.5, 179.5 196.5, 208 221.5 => -0.09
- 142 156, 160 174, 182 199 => -0.10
